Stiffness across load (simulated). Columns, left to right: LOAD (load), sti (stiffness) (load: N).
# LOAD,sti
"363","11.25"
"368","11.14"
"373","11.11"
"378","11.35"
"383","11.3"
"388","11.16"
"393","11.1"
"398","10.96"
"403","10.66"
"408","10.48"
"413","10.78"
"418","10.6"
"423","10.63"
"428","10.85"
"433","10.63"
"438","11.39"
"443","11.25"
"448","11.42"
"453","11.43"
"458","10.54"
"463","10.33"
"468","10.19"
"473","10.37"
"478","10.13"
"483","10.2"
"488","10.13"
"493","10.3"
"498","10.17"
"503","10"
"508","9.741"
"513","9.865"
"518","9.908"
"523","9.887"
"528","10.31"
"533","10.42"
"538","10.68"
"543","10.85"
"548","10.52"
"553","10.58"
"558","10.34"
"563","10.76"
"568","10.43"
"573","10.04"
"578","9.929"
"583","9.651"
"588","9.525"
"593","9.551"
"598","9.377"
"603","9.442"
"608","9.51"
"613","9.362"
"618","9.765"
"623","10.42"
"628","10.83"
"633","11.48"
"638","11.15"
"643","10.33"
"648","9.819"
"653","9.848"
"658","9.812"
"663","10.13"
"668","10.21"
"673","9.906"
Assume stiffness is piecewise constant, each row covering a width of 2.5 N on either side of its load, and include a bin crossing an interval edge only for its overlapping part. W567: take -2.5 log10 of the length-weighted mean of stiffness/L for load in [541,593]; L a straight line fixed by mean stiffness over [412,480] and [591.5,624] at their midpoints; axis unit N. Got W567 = -0.04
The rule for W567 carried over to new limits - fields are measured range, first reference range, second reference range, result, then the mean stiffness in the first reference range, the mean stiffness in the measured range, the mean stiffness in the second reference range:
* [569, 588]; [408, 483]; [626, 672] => 0.067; 10.7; 9.87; 10.4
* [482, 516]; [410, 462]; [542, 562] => 0.071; 10.9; 10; 10.6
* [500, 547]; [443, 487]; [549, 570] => 0.038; 10.6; 10.2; 10.5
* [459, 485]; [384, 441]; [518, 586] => 0.038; 10.9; 10.3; 10.3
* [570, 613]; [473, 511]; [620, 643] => 0.111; 10.1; 9.62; 10.9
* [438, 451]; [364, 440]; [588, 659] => -0.057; 10.9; 11.3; 10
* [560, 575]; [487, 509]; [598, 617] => -0.079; 10.1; 10.4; 9.46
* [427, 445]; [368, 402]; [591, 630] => -0.021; 11.1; 11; 9.77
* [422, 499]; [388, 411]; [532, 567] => 0.011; 10.8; 10.6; 10.6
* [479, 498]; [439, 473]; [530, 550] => 0.058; 10.8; 10.2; 10.6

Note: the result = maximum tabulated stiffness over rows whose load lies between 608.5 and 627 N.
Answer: 10.42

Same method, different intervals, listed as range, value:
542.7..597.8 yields 10.85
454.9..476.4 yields 10.54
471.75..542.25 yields 10.68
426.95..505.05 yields 11.43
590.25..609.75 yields 9.551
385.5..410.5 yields 11.16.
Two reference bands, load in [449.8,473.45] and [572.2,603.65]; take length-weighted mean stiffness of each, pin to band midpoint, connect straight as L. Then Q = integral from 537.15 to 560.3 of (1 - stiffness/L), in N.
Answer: -1.5 N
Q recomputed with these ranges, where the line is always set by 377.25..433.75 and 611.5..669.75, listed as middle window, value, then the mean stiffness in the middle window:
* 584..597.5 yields 1.14 N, 9.53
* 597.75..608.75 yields 0.98 N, 9.45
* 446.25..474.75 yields 0.07 N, 10.7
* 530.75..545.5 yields -0.17 N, 10.7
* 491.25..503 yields 0.51 N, 10.2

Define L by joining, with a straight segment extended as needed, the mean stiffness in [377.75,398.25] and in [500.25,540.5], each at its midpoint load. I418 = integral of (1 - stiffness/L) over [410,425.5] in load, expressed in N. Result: 0.39 N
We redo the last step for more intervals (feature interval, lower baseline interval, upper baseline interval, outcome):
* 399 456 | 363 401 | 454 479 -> -0.9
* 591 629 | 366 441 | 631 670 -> 2.5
